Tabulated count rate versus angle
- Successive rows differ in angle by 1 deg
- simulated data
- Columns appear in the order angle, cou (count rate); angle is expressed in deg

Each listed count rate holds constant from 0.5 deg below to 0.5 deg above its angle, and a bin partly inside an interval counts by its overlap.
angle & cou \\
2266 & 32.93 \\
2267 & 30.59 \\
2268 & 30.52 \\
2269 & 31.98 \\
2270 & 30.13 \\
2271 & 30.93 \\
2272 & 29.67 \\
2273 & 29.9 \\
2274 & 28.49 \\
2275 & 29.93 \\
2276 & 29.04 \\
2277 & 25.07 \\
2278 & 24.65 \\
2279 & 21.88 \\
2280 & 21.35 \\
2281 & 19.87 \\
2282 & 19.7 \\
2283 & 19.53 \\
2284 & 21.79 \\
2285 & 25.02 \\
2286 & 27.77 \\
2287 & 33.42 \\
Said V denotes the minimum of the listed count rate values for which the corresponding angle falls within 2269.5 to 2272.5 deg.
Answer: 29.67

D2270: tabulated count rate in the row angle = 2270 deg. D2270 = 30.13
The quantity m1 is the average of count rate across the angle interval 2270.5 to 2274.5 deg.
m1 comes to 29.7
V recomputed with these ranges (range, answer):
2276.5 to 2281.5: 19.87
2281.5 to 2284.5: 19.53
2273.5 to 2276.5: 28.49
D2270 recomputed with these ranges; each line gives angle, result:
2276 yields 29.04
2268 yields 30.52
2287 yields 33.42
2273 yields 29.9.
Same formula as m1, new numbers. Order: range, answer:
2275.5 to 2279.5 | 25.2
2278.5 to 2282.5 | 20.7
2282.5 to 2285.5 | 22.1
